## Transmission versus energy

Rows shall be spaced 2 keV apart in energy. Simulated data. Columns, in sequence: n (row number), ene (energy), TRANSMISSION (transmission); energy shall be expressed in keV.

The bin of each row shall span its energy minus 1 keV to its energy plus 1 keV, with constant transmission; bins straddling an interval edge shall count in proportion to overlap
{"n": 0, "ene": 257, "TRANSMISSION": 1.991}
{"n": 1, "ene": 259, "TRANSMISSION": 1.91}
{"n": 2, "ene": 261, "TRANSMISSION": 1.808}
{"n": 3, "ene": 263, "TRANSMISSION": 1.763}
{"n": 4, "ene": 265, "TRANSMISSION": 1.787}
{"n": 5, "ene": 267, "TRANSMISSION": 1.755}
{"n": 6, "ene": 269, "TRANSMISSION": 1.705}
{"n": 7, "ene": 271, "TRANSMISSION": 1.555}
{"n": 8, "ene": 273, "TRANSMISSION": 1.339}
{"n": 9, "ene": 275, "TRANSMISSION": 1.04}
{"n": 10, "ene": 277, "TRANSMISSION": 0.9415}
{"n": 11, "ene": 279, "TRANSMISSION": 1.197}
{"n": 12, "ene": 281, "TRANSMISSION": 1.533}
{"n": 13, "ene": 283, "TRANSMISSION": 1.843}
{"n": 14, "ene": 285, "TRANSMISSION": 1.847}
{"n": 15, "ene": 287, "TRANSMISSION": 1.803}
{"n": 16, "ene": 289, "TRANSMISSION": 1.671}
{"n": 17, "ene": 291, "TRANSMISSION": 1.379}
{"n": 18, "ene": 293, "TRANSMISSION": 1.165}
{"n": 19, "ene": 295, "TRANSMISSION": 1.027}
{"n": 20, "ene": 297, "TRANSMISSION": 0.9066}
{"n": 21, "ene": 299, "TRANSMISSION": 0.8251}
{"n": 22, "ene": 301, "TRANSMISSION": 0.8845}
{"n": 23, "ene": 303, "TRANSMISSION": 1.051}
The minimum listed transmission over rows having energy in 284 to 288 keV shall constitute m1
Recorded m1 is 1.803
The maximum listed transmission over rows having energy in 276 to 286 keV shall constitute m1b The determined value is 1.847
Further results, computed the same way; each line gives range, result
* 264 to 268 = 1.787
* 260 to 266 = 1.808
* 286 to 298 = 1.803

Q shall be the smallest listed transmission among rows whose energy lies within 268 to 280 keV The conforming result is 0.9415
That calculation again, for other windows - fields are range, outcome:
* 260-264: 1.763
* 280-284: 1.533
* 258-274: 1.339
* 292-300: 0.8251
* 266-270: 1.705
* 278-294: 1.165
